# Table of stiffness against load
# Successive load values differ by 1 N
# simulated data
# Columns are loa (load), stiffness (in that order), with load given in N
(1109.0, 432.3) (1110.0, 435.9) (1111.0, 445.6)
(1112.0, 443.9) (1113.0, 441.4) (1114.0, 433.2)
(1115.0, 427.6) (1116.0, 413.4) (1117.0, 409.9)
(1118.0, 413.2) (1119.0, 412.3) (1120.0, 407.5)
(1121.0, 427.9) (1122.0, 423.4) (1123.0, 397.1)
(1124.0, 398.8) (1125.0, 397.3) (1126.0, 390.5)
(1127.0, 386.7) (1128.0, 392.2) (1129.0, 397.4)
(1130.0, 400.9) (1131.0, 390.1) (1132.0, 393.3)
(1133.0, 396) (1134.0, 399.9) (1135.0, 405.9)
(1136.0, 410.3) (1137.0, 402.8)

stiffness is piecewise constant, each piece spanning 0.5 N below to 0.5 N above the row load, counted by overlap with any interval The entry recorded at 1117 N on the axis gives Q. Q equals 409.9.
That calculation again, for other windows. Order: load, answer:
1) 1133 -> 396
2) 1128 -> 392.2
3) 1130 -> 400.9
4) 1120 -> 407.5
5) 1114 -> 433.2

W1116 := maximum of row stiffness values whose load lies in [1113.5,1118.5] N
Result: 433.2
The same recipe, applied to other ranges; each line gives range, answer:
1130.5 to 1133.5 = 396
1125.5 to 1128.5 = 392.2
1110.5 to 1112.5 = 445.6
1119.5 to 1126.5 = 427.9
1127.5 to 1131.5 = 400.9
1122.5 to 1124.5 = 398.8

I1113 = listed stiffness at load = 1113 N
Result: 441.4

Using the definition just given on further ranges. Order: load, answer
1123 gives 397.1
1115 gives 427.6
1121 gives 427.9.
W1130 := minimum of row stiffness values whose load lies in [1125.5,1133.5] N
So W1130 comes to 386.7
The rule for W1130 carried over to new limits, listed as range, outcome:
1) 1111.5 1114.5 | 433.2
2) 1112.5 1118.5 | 409.9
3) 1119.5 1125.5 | 397.1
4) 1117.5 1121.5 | 407.5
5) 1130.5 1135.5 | 390.1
